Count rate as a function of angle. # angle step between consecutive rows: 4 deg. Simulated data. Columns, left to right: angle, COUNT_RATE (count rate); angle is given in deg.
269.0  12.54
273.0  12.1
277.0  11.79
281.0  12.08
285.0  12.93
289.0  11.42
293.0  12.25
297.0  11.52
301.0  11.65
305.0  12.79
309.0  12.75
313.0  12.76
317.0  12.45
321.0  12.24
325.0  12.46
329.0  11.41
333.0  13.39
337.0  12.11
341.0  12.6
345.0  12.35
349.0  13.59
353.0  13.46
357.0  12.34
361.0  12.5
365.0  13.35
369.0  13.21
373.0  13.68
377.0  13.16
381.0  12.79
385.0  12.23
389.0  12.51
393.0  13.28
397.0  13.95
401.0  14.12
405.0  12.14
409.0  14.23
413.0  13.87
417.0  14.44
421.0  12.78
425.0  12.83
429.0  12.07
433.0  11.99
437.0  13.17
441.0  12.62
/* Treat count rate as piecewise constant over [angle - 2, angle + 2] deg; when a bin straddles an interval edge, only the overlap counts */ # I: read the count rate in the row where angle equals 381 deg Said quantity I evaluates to 12.79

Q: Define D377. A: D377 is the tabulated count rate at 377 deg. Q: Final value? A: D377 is 13.16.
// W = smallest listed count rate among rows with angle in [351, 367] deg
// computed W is 12.34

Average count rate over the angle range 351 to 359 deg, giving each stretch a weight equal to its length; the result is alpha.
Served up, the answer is 12.9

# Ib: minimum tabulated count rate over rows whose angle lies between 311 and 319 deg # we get 12.45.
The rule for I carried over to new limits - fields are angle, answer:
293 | 12.25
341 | 12.6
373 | 13.68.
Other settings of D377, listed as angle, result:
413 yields 13.87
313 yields 12.76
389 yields 12.51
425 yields 12.83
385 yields 12.23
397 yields 13.95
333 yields 13.39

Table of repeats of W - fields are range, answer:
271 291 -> 11.42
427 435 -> 11.99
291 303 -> 11.52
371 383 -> 12.79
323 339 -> 11.41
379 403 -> 12.23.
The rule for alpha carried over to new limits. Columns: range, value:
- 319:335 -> 12.4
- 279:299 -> 12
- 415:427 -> 13.3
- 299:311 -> 12.4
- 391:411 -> 13.5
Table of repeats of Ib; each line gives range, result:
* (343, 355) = 12.35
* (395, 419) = 12.14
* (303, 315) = 12.75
